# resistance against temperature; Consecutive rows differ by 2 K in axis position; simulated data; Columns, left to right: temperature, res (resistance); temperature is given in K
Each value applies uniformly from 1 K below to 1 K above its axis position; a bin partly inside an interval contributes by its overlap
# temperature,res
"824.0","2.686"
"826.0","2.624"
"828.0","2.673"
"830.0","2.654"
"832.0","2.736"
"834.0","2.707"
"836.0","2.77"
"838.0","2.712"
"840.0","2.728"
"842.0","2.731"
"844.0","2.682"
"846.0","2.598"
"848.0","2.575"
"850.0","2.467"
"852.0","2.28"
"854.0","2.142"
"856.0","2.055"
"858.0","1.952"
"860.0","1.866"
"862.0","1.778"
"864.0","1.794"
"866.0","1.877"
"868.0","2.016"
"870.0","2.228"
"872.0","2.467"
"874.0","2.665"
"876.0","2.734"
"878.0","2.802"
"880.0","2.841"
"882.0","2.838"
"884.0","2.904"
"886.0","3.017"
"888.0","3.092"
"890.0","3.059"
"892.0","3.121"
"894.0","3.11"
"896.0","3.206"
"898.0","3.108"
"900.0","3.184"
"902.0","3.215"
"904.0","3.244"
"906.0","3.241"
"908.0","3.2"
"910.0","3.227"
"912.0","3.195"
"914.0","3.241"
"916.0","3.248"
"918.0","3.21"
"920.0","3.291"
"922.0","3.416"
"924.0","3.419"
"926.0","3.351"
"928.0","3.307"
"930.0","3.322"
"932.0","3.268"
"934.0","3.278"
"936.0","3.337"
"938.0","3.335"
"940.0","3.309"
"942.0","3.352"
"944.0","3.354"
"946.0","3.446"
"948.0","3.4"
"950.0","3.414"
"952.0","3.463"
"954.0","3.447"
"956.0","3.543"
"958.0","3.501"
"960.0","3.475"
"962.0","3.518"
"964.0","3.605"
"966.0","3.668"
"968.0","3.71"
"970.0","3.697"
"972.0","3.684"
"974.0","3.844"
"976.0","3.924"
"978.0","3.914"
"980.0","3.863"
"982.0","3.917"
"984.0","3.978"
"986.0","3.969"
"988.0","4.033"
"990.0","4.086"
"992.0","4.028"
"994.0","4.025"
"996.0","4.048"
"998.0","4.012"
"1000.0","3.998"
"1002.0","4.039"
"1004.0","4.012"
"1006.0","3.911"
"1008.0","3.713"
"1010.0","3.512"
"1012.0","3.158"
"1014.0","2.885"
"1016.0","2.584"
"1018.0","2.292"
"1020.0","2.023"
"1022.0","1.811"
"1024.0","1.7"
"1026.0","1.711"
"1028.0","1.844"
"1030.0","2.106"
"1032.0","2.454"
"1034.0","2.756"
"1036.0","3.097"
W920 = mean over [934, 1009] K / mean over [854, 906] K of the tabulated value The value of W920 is 1.4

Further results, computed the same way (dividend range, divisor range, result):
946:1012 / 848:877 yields 1.73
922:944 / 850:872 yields 1.63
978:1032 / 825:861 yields 1.31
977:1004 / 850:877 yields 1.85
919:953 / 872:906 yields 1.12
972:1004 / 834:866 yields 1.70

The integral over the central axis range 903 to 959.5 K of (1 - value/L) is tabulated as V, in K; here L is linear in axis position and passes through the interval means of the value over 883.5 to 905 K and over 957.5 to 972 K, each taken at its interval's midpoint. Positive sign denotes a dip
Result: 0.64 K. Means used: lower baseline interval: 3.12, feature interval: 3.34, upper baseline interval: 3.61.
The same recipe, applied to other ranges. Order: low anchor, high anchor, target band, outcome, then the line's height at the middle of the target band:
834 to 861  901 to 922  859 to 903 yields 3.0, 2.86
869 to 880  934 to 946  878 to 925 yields -3.9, 2.91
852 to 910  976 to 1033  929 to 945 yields -2.0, 2.95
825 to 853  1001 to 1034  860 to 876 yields 3.1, 2.65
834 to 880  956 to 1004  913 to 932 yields -0.9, 3.16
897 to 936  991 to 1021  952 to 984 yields -2.8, 3.39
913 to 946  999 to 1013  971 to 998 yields -2.3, 3.64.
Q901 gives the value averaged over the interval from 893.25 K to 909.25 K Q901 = 3.19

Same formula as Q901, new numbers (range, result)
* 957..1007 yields 3.86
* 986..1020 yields 3.61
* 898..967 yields 3.35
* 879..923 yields 3.15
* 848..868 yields 2.05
